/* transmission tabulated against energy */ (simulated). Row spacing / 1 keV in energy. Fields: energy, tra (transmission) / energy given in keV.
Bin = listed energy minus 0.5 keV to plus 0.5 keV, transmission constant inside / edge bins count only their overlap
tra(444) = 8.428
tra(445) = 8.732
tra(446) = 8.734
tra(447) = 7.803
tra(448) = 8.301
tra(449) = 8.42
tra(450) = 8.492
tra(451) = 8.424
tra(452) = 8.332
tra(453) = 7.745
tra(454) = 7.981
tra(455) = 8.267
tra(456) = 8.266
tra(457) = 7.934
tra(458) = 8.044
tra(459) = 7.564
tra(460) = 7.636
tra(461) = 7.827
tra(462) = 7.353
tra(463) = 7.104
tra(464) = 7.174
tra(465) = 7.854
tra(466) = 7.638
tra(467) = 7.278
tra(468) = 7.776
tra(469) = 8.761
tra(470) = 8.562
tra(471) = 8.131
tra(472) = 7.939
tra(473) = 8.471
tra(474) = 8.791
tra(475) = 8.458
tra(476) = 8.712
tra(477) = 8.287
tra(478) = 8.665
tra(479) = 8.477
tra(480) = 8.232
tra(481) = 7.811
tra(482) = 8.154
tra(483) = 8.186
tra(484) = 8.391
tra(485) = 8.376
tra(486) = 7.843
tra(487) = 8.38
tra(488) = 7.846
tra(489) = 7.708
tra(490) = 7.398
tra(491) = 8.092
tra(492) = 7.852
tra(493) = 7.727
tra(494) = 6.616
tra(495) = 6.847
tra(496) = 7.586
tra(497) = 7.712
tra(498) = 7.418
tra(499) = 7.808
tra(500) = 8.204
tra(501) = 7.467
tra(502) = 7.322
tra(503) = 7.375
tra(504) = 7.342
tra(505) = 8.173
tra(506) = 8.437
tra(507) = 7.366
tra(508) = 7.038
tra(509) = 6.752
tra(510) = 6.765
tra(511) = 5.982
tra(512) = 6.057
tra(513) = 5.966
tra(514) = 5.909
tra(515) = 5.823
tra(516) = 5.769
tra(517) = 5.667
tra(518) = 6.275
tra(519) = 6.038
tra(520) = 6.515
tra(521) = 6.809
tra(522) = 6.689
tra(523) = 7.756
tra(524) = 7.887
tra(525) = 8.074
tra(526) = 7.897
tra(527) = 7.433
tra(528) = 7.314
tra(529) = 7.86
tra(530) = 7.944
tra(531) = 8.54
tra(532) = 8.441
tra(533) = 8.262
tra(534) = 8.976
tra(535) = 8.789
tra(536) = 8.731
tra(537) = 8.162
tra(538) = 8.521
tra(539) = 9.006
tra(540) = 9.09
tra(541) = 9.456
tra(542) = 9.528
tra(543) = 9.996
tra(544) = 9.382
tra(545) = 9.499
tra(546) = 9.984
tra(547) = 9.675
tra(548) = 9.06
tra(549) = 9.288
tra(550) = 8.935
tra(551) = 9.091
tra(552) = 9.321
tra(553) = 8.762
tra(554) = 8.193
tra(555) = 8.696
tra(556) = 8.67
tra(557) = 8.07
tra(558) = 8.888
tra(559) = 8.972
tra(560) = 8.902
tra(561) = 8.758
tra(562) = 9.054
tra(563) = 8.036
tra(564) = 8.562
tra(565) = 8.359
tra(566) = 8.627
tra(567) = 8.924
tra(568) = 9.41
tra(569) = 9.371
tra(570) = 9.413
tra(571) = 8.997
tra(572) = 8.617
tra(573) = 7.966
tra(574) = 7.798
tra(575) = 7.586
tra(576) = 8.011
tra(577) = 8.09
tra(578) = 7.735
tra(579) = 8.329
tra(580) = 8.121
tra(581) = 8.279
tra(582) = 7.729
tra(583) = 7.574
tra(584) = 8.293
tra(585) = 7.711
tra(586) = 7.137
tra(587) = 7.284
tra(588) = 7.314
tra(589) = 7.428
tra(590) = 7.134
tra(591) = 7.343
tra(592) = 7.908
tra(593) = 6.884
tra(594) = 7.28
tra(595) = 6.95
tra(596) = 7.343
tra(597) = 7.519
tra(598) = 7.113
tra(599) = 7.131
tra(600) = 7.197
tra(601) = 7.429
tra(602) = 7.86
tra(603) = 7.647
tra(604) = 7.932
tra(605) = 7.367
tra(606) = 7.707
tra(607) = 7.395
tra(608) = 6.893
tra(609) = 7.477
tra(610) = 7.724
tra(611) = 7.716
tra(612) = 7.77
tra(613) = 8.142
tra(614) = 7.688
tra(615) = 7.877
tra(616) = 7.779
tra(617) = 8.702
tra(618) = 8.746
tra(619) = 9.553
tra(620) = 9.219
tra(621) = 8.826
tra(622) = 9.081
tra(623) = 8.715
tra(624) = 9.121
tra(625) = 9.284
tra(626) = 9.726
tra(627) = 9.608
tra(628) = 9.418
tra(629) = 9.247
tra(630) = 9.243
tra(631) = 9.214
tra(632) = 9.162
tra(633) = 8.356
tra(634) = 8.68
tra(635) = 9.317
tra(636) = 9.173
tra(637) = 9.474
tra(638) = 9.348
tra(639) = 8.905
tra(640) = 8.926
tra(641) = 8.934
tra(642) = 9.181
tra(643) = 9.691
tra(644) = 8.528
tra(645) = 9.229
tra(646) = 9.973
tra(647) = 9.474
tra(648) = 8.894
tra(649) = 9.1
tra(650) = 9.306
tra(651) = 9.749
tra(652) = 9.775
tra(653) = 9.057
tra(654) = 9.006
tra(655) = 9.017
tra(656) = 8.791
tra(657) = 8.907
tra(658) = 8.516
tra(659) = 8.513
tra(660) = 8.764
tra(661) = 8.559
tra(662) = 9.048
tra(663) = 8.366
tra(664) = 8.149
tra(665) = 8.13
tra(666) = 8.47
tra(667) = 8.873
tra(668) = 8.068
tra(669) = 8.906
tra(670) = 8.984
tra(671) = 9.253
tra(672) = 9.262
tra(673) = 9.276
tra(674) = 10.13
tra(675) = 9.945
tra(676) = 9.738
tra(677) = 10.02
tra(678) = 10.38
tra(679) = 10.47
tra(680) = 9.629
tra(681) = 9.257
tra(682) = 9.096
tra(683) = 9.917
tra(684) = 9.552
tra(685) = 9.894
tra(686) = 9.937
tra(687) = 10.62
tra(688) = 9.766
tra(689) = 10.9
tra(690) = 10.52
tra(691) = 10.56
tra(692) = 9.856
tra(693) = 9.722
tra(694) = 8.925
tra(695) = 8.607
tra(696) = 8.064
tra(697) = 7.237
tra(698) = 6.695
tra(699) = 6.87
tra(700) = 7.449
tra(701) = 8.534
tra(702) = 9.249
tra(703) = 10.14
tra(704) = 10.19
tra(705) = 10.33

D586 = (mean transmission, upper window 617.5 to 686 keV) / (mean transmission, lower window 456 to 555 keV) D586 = 1.2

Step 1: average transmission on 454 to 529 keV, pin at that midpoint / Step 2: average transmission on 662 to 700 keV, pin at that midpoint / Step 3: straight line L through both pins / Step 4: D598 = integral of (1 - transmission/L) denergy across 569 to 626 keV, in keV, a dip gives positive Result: 3.70 keV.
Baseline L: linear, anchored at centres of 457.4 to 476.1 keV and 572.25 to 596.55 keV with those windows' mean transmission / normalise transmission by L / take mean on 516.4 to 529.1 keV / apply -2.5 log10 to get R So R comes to 0.11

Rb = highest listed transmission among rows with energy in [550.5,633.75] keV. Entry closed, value 9.726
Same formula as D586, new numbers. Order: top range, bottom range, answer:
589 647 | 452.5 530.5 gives 1.10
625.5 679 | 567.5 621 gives 1.16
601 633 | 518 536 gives 1.09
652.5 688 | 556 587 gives 1.10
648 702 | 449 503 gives 1.15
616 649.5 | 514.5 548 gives 1.13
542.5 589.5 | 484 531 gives 1.18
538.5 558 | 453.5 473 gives 1.16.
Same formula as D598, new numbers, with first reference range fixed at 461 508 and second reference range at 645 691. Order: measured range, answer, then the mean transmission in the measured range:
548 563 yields -0.64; 8.81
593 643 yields 3.28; 8.37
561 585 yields 0.58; 8.38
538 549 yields -1.40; 9.42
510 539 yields 3.18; 7.31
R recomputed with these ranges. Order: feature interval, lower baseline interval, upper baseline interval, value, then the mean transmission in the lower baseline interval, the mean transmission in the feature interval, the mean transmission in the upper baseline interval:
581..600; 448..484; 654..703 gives 0.17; 8.09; 7.41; 9.12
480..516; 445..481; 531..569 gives 0.14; 8.1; 7.41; 8.92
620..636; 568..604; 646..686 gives -0.07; 7.78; 9.14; 9.2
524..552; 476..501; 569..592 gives -0.11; 7.91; 8.77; 7.94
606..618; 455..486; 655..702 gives 0.13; 8.06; 7.78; 9.11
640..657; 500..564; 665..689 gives 0.00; 8.01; 9.21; 9.54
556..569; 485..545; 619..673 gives -0.08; 7.64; 8.74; 9.04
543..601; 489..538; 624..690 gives -0.02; 7.37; 8.28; 9.27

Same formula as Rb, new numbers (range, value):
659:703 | 10.9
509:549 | 9.996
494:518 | 8.437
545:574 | 9.984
